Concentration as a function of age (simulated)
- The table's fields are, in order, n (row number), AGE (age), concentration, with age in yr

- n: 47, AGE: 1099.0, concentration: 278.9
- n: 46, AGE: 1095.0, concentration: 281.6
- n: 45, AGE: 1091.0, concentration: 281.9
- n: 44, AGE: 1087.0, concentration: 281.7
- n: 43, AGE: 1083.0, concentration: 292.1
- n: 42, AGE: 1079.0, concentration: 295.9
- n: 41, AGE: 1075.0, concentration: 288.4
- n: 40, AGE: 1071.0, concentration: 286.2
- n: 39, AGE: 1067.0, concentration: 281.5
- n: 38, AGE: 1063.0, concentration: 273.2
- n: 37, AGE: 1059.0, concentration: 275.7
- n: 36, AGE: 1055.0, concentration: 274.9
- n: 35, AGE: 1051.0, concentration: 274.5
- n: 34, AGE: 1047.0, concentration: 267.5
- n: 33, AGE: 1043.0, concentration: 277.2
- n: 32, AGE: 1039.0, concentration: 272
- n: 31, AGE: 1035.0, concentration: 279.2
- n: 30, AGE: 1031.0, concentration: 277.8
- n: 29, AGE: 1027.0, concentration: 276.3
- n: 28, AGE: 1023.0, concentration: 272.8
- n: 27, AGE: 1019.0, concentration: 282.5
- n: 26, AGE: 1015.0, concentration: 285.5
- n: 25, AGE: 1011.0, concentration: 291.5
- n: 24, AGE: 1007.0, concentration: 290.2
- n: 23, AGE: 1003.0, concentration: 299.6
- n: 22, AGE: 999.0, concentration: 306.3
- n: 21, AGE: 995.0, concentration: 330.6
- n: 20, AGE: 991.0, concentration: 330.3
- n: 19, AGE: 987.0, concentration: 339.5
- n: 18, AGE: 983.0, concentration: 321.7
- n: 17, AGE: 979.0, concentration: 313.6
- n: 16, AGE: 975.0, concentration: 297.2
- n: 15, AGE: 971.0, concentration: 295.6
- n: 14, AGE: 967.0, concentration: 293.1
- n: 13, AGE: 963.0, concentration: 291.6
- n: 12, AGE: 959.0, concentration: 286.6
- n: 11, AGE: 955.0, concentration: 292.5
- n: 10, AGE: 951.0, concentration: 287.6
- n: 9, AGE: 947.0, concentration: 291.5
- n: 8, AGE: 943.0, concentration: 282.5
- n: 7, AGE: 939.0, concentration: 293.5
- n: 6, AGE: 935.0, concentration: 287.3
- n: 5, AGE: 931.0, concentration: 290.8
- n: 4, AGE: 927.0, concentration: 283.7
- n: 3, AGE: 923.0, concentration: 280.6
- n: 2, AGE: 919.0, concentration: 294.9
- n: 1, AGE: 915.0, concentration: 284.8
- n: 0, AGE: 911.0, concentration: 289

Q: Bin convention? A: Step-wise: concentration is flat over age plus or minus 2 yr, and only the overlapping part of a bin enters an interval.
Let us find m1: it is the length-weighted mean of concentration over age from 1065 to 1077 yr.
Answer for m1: 285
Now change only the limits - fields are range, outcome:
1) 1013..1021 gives 284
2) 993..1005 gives 312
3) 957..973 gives 292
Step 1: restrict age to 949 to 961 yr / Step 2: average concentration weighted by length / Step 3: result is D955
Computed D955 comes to 289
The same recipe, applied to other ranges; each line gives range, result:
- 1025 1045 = 276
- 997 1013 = 297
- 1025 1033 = 277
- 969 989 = 314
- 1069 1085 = 291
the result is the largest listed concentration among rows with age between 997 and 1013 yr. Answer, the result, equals 306.3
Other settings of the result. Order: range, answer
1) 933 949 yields 293.5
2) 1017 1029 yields 282.5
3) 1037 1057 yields 277.2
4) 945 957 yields 292.5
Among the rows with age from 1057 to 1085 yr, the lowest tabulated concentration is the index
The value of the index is 273.2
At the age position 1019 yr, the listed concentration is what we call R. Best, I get 282.5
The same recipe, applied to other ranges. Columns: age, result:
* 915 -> 284.8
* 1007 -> 290.2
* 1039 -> 272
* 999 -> 306.3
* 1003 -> 299.6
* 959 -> 286.6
